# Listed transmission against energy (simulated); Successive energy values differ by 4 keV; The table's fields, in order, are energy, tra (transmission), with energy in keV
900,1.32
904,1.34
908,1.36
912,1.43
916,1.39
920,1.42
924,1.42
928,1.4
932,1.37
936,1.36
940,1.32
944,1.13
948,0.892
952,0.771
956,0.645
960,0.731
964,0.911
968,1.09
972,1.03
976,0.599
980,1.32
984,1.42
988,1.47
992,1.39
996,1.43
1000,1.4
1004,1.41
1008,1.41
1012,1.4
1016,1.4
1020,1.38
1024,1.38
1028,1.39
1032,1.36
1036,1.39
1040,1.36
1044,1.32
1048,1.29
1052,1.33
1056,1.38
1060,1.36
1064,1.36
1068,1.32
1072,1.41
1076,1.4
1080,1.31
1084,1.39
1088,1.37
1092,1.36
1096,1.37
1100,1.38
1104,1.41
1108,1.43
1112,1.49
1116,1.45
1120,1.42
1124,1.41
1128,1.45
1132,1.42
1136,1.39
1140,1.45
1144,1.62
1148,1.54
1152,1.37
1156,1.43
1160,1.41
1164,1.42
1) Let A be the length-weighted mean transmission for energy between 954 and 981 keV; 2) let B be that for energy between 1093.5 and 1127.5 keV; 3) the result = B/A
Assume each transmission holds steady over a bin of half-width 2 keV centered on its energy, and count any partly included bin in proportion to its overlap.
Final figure 1.6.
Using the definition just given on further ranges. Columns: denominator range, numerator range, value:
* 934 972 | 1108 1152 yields 1.48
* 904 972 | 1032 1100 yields 1.16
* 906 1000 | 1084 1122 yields 1.18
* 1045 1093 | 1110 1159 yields 1.07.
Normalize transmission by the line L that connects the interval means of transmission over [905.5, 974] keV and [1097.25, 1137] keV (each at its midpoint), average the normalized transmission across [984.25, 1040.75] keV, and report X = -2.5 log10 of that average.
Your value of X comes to -0.108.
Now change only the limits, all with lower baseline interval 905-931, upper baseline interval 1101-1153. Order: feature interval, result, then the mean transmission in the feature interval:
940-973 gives 0.46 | 0.922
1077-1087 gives 0.06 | 1.36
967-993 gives 0.19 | 1.18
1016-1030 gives 0.03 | 1.39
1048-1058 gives 0.07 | 1.34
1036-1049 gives 0.07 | 1.34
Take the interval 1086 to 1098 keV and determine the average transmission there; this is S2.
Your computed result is 1.37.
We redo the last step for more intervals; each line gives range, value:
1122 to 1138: 1.42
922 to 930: 1.41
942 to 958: 0.859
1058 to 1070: 1.35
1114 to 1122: 1.44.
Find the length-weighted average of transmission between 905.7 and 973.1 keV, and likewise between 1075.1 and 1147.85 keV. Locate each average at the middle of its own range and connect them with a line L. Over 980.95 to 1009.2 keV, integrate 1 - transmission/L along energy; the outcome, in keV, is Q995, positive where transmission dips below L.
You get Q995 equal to -3.89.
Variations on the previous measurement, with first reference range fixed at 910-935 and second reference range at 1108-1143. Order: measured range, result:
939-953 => 3.8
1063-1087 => 1.1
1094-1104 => 0.4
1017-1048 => 1.3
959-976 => 6.0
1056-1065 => 0.4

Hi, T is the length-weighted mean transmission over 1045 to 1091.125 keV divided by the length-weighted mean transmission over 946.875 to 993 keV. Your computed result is 1.3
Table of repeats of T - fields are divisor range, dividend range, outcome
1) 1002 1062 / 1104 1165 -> 1.05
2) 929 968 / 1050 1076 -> 1.33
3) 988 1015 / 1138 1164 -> 1.04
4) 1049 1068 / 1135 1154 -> 1.10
